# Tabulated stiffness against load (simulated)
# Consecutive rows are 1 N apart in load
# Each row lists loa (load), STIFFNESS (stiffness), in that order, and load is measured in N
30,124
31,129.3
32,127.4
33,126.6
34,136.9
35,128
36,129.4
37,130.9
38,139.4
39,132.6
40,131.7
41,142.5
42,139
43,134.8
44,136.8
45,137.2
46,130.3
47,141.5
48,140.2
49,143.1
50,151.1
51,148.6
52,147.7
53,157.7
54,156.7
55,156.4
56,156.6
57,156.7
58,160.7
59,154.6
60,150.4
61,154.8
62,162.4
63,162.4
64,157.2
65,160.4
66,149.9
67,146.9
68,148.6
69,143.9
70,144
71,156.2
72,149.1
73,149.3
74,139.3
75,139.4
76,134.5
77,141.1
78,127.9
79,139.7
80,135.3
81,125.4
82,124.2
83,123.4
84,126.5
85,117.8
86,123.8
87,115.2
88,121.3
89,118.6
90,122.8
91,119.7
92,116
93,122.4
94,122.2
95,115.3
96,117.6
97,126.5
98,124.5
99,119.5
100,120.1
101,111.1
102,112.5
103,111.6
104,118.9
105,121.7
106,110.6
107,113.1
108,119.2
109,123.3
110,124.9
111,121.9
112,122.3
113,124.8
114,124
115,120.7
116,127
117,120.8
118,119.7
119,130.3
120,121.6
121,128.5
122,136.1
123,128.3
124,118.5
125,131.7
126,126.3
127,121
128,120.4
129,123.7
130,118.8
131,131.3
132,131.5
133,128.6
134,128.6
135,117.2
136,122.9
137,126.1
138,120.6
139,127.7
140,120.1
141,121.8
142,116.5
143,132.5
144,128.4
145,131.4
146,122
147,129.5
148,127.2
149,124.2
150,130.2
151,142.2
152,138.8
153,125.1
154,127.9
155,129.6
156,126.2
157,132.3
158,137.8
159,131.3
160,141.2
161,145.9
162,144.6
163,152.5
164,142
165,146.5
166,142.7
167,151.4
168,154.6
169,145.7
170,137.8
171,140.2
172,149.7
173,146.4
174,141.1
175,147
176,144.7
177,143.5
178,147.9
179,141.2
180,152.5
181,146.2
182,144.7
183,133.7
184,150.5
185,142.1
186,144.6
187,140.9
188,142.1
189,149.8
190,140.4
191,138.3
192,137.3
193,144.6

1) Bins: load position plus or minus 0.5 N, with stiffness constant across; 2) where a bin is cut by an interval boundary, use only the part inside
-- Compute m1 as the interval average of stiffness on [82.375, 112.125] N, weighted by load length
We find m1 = 119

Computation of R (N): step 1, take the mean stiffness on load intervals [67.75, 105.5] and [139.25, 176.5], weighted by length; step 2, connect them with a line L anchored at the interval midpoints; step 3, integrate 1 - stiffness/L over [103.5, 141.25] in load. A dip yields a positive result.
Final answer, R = 2.4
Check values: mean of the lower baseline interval 127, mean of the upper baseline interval 136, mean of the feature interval 124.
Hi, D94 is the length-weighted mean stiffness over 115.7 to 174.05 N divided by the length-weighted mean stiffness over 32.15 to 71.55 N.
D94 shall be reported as 0.90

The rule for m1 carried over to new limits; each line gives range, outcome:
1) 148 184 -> 141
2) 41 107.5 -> 136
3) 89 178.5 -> 129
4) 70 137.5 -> 125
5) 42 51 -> 140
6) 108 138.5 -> 125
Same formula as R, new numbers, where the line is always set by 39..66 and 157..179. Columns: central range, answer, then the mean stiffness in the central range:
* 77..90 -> 1.9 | 125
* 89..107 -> 3.5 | 118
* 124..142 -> 2.6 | 124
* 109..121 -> 1.9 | 124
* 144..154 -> 1.0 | 130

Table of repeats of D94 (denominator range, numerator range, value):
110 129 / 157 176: 1.16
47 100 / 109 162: 0.92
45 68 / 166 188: 0.96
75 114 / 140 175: 1.11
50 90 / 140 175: 0.95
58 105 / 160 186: 1.09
